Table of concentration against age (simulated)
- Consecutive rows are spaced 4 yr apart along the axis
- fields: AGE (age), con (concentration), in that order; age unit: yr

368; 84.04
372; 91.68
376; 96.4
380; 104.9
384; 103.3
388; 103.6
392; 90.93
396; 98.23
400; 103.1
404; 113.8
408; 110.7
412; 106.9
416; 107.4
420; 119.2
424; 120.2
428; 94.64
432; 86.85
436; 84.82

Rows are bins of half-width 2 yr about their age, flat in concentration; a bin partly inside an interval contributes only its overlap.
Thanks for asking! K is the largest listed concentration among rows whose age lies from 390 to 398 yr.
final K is 98.23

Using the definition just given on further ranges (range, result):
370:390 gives 104.9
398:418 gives 113.8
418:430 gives 120.2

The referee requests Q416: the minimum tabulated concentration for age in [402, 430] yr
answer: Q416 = 94.64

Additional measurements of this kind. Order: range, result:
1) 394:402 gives 98.23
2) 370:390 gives 91.68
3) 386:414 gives 90.93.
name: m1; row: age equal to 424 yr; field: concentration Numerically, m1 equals 120.2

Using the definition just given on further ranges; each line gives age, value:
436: 84.82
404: 113.8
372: 91.68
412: 106.9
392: 90.93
